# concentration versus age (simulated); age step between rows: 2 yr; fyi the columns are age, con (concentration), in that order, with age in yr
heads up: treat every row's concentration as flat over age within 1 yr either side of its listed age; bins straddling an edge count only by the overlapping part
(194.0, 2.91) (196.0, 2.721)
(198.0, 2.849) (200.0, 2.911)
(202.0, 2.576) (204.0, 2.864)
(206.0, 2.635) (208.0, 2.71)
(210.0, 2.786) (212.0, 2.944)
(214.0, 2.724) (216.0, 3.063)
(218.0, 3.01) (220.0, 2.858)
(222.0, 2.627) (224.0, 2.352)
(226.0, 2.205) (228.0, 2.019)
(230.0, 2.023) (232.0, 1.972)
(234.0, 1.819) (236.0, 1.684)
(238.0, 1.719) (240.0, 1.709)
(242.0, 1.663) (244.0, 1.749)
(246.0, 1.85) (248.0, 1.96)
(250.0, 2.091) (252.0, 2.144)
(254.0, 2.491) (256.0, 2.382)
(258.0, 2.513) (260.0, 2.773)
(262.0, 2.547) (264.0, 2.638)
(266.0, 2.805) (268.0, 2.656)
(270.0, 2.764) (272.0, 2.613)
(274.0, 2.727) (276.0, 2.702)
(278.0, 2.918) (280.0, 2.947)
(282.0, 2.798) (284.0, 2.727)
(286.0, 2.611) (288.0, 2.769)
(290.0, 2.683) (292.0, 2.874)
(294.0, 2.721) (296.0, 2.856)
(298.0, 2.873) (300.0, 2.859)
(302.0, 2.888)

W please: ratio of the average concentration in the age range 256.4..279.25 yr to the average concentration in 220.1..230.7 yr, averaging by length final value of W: 1.17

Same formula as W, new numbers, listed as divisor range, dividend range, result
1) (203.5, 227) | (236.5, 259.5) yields 0.75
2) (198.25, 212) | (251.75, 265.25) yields 0.91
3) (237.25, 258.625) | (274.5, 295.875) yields 1.38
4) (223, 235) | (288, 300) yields 1.36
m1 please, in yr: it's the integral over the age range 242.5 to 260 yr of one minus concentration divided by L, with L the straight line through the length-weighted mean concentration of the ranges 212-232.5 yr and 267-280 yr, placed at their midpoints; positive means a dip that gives 3.2 yr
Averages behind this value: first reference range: 2.52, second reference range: 2.75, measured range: 2.17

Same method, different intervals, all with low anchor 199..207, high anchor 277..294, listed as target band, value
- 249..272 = 2.0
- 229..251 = 7.4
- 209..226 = 0.0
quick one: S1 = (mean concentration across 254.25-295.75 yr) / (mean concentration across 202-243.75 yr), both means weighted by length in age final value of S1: 1.15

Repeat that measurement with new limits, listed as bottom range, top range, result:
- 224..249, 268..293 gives 1.46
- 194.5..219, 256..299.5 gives 0.97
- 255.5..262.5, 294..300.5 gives 1.11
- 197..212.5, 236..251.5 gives 0.66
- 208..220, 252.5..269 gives 0.90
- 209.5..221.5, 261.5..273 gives 0.93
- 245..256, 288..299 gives 1.31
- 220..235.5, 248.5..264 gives 1.11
